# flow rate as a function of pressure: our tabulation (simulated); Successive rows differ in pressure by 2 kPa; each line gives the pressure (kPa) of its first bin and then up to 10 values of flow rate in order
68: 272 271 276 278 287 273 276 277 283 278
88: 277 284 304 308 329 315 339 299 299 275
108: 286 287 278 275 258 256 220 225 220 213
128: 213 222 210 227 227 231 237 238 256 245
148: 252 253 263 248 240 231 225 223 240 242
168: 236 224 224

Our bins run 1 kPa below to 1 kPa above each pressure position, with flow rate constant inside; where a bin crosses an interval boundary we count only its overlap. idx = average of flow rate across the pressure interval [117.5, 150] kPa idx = 231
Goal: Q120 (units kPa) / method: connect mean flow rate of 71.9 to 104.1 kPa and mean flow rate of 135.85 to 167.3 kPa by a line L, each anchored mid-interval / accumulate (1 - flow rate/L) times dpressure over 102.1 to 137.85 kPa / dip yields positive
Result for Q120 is 2.70 kPa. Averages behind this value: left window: 293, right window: 241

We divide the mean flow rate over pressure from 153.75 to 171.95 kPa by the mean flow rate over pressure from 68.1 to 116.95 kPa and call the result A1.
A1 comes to 0.8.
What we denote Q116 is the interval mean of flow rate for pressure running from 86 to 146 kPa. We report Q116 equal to 262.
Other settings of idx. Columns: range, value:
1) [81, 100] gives 297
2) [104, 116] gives 280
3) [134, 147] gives 238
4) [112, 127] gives 241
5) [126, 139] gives 221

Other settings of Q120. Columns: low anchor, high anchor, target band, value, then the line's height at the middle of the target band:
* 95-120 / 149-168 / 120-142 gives 3.5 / 266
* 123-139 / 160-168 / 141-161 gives -1.5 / 229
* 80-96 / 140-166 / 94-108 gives -1.4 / 280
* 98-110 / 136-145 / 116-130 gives 2.2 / 268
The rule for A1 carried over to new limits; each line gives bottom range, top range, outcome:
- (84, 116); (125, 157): 0.80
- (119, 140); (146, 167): 1.09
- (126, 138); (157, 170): 1.05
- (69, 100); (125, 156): 0.81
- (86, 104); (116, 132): 0.74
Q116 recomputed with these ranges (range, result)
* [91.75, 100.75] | 320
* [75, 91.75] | 280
